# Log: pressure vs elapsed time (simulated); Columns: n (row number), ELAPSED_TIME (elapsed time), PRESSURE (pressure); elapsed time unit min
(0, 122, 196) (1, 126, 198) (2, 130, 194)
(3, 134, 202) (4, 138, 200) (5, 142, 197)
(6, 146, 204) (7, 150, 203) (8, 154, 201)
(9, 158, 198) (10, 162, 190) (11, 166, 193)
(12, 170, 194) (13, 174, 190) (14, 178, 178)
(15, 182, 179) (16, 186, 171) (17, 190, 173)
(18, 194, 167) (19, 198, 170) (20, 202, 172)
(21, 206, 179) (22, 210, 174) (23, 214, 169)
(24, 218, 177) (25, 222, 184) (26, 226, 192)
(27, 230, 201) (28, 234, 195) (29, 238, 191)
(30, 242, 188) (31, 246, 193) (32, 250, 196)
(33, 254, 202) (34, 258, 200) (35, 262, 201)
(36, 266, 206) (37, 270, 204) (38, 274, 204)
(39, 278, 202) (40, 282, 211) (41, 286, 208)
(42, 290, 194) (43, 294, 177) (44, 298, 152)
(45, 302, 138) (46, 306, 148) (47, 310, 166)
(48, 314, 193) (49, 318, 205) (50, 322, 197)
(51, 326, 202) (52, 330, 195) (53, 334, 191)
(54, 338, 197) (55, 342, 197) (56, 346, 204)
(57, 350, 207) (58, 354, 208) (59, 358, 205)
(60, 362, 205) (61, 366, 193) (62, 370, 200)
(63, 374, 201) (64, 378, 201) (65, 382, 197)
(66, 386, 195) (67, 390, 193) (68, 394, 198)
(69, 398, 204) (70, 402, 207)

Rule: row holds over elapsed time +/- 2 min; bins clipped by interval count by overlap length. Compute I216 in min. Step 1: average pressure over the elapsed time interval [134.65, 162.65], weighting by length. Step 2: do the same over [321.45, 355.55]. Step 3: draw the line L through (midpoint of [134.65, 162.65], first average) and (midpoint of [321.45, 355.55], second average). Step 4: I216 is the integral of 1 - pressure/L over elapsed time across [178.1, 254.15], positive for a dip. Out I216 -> 6.65 min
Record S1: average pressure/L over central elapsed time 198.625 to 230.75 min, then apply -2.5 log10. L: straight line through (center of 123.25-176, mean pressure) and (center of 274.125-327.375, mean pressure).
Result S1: 0.07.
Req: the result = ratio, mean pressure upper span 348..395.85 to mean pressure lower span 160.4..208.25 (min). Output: 1.1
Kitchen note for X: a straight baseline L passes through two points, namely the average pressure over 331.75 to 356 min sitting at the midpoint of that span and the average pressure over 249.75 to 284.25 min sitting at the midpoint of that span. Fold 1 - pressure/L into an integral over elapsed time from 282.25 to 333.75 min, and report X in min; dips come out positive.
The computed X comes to 4.9 min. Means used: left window 203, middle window 183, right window 201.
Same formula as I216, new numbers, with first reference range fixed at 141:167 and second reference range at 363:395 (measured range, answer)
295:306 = 2.7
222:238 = 0.3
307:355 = 0.5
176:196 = 2.5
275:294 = -0.3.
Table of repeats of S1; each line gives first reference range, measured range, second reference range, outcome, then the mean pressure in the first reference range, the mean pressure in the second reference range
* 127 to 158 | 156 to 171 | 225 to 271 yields 0.031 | 200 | 197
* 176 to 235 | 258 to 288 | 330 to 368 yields -0.088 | 178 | 200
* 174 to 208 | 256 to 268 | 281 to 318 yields -0.151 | 175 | 177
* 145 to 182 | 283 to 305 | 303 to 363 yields 0.114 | 193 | 194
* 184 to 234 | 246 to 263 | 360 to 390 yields -0.086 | 178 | 198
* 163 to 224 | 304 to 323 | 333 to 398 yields 0.072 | 178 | 200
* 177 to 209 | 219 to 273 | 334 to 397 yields -0.084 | 174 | 200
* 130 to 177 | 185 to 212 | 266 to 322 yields 0.125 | 197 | 186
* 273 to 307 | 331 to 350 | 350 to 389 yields -0.024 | 182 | 201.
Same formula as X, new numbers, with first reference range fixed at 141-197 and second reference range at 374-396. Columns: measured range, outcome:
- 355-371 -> -0.4 min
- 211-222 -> 0.9 min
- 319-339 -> -0.2 min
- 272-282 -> -0.6 min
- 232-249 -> -0.1 min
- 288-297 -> 0.5 min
